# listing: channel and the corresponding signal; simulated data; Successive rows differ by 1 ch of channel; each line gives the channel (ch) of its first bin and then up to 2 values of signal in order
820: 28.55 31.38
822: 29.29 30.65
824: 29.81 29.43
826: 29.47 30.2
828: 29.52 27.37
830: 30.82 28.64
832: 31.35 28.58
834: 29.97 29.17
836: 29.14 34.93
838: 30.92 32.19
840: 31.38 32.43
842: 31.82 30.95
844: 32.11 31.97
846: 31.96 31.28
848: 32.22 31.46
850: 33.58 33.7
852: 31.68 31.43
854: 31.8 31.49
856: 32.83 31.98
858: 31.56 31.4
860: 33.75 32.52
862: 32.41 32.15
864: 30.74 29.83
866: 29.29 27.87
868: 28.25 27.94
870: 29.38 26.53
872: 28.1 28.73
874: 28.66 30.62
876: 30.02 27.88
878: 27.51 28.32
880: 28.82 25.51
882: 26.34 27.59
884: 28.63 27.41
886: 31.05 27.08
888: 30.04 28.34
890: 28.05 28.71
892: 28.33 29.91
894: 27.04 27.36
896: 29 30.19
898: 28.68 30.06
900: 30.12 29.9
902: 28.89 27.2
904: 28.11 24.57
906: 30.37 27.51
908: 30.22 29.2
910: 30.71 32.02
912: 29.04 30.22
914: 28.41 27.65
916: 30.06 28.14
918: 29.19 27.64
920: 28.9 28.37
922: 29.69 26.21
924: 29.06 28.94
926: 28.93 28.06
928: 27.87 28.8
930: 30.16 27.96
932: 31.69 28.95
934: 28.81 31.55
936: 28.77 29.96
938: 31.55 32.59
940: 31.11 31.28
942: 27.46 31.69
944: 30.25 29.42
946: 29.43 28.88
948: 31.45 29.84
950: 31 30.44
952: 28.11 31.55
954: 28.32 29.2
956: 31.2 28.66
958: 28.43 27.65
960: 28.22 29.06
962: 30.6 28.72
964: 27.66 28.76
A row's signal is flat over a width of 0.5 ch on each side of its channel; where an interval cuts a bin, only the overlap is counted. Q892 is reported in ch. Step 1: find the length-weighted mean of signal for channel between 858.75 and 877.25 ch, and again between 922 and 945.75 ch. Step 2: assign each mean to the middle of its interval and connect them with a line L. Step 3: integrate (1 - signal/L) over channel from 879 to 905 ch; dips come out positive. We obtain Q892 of 1.1 ch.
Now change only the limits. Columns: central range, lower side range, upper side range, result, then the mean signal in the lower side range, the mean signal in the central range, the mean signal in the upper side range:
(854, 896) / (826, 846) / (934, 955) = 1.7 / 30.7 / 29.3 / 30.2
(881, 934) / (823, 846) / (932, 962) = 2.4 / 30.6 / 28.7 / 29.9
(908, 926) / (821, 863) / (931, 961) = 0.7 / 31.2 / 29.1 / 29.9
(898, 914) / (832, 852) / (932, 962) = 0.7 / 31.6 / 29.2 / 29.9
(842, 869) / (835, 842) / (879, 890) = -1.0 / 31.6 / 31.5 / 28.1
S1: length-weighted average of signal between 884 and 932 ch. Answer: 28.8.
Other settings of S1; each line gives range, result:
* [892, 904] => 28.9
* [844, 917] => 29.6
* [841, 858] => 32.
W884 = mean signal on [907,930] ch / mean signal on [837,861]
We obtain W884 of 0.9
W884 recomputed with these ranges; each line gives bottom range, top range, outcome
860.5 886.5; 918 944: 1.02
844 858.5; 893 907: 0.89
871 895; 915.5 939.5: 1.03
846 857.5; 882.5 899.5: 0.89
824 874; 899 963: 0.95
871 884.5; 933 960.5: 1.06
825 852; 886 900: 0.93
